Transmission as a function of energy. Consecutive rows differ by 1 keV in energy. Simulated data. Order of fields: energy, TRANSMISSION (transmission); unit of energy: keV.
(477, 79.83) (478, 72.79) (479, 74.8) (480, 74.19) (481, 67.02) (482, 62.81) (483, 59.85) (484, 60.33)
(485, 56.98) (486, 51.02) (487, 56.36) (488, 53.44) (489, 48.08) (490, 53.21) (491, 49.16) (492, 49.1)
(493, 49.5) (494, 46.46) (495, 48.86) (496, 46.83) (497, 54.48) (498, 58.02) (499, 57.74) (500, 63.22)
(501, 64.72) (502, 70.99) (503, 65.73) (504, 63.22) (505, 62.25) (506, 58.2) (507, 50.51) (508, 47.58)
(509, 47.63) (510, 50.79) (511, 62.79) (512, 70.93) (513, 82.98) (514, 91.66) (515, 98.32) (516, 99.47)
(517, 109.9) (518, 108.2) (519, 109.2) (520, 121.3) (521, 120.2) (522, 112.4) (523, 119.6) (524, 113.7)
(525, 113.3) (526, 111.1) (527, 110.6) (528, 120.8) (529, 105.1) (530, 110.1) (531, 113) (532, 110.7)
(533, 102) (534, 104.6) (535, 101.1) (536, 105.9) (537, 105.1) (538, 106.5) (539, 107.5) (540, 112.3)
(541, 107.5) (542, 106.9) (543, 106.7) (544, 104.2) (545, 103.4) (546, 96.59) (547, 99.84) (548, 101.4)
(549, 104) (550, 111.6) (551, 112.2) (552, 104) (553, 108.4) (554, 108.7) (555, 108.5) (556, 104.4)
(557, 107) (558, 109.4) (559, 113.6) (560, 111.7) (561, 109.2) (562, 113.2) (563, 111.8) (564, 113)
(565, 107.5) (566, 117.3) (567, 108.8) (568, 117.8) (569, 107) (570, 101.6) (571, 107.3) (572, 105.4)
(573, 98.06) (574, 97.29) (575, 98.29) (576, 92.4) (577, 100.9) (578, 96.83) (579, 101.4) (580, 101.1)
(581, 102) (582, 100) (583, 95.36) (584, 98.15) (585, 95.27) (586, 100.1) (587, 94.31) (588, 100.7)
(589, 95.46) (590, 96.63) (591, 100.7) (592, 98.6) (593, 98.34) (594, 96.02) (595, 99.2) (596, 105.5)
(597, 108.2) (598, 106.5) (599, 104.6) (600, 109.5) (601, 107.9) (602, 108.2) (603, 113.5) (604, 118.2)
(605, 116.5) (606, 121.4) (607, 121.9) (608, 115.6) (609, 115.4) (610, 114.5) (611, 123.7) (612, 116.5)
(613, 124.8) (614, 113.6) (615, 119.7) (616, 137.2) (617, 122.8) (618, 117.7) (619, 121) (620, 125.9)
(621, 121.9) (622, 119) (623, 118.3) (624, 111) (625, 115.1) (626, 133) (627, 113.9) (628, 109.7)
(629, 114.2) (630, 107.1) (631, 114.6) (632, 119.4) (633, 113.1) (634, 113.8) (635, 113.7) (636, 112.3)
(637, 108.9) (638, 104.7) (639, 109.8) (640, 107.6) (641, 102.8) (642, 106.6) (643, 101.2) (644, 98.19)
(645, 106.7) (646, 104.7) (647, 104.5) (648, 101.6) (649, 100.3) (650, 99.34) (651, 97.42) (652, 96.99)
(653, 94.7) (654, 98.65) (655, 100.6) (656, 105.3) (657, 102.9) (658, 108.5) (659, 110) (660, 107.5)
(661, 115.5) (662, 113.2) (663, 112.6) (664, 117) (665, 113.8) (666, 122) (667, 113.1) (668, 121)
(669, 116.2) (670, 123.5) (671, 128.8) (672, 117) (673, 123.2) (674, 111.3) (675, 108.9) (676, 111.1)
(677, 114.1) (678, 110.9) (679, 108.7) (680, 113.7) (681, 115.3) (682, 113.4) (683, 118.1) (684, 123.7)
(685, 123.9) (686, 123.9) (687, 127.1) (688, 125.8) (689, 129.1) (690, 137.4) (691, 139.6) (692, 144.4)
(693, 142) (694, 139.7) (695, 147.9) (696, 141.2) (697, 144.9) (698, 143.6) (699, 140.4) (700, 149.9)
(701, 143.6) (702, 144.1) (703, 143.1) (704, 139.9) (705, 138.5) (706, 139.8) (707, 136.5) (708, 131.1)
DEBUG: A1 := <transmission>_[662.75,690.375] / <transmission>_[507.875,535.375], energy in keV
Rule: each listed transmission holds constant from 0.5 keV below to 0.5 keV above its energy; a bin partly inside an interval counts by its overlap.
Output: 1.19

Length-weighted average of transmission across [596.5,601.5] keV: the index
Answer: 107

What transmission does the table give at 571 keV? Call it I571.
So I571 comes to 107.3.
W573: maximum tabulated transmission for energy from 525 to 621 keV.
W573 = 137.2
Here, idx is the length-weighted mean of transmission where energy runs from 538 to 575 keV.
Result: 107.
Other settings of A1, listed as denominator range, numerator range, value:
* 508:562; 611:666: 1.08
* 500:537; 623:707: 1.29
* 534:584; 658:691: 1.12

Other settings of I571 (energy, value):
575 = 98.29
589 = 95.46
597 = 108.2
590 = 96.63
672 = 117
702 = 144.1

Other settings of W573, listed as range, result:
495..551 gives 121.3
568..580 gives 117.8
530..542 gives 113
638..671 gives 128.8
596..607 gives 121.9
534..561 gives 113.6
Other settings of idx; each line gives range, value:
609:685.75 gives 113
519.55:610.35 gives 107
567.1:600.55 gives 101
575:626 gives 109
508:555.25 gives 102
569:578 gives 100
